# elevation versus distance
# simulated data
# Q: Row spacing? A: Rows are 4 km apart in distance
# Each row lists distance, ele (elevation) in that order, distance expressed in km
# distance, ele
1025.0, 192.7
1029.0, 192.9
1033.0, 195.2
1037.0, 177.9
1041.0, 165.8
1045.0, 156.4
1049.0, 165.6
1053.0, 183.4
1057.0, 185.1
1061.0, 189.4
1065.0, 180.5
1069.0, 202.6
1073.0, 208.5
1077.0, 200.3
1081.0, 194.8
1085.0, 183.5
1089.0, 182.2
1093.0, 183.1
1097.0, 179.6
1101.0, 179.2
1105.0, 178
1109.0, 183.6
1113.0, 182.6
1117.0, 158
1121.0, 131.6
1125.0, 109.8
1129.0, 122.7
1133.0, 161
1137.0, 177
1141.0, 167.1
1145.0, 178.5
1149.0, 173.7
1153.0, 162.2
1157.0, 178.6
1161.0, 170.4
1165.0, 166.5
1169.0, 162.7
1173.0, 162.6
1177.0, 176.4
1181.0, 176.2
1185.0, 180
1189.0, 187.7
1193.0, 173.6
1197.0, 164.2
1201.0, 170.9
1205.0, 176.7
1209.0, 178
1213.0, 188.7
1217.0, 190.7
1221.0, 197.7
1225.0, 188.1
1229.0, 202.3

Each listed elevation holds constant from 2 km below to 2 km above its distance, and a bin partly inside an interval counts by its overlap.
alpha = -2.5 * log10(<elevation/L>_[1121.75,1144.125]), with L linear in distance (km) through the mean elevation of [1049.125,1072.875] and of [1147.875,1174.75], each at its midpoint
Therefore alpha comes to 0.17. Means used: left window 188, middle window 148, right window 168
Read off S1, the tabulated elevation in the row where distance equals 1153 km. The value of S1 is 162.2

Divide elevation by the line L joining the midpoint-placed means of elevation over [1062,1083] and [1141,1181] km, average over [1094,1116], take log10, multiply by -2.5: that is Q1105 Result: 0.04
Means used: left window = 197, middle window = 180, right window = 170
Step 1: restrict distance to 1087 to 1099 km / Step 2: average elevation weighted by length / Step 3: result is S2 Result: 182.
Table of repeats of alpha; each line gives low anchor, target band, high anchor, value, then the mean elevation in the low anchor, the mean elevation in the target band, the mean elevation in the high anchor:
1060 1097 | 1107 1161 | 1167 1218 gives 0.14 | 191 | 161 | 176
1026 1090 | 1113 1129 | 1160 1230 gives 0.30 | 185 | 138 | 178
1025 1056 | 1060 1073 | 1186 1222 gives -0.09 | 178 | 194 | 180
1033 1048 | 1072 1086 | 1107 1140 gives -0.21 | 170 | 197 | 154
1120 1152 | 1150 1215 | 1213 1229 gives 0.01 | 154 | 173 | 193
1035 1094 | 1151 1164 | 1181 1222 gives 0.07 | 184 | 170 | 180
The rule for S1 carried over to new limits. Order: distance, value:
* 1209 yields 178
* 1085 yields 183.5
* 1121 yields 131.6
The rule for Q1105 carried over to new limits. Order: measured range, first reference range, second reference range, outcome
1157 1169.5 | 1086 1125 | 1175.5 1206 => 0.03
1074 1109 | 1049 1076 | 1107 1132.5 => -0.10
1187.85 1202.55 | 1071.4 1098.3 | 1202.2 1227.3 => 0.08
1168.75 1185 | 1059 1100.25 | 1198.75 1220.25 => 0.08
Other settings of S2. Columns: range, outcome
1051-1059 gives 184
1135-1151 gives 174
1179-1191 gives 181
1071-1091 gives 194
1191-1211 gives 173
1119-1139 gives 140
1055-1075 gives 193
